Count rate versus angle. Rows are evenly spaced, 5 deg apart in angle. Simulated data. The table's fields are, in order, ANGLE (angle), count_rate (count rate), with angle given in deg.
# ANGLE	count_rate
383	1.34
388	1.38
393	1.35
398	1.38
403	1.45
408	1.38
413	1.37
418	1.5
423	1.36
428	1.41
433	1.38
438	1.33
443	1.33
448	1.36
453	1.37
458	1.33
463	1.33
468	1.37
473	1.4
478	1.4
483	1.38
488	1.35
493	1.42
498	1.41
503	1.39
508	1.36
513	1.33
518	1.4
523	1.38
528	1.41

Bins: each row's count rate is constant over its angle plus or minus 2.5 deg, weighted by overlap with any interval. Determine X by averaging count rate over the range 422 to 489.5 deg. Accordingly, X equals 1.36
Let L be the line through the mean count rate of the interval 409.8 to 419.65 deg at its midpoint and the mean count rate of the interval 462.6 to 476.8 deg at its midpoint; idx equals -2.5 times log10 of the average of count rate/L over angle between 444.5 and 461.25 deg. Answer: 0.031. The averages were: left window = 1.43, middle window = 1.35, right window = 1.38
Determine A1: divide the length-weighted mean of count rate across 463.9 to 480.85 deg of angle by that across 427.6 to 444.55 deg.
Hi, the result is 1.02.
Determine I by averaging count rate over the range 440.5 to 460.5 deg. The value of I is 1.35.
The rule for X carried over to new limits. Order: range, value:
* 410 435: 1.4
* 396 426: 1.41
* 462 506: 1.38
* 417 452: 1.38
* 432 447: 1.34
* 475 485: 1.39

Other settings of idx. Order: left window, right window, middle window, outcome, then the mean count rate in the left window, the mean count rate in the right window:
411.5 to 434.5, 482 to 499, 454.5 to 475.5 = 0.03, 1.41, 1.39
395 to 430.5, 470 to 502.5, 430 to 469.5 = 0.04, 1.41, 1.39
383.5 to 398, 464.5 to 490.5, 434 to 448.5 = 0.02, 1.36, 1.38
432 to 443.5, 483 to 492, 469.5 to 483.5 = -0.02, 1.35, 1.37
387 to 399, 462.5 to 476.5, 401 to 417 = -0.03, 1.37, 1.37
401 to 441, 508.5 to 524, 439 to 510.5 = 0.01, 1.4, 1.37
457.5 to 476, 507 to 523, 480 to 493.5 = -0.01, 1.36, 1.37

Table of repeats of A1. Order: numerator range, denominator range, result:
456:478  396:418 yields 0.97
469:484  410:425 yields 0.99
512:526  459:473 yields 1.01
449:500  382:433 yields 0.99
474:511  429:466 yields 1.03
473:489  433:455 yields 1.02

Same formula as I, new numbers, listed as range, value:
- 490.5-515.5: 1.38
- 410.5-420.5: 1.44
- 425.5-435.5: 1.4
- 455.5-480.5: 1.37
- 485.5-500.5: 1.39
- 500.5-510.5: 1.38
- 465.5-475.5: 1.39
